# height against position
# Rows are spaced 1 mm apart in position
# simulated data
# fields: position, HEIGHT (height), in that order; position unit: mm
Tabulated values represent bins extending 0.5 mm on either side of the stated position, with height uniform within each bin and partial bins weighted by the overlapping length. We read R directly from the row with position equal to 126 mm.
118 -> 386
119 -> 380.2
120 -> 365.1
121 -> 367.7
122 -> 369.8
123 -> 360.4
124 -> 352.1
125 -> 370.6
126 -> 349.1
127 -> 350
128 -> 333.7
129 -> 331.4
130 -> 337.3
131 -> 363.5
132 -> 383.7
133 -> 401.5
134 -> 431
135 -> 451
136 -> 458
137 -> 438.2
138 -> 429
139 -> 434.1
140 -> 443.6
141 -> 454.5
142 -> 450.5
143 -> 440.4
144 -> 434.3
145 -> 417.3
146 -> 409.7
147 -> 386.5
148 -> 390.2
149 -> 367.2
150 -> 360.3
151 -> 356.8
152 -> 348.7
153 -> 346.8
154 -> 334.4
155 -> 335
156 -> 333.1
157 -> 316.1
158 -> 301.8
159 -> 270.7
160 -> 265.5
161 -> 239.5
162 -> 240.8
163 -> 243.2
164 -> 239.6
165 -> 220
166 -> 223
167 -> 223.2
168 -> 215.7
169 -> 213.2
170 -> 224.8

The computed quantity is 349.1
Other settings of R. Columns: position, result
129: 331.4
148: 390.2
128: 333.7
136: 458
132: 383.7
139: 434.1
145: 417.3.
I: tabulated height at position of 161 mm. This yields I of 239.5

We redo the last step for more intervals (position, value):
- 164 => 239.6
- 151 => 356.8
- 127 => 350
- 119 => 380.2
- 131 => 363.5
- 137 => 438.2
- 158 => 301.8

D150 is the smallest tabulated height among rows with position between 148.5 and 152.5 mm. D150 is 348.7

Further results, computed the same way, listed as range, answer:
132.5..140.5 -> 401.5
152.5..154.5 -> 334.4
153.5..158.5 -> 301.8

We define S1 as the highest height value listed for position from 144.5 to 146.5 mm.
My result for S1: 417.3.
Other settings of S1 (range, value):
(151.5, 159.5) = 348.7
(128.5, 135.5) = 451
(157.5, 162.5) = 301.8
